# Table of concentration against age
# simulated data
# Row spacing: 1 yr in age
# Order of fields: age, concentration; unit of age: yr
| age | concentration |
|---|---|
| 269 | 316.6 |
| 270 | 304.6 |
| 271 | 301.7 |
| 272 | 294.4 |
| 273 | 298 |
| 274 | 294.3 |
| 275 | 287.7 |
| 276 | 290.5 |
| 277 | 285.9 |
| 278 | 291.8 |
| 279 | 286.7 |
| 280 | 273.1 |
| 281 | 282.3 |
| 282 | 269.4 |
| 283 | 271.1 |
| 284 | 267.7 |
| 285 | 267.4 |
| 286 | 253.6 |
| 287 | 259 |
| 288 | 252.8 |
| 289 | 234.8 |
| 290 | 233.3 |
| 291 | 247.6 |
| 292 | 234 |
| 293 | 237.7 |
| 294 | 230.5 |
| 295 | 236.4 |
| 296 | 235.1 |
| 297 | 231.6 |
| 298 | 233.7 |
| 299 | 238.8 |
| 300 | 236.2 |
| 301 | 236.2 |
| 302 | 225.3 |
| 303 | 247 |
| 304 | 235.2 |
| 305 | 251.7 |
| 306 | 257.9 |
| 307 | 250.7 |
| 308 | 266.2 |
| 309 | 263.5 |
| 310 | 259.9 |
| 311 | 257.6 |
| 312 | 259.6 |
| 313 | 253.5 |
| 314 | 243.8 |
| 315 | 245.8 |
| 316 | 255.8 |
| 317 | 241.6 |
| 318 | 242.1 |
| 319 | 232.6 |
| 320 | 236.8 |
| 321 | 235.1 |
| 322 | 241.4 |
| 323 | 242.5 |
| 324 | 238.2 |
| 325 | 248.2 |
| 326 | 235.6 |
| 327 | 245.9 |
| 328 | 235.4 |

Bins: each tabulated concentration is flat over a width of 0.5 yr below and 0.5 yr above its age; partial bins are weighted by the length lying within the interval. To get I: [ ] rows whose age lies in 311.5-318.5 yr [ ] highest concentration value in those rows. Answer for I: 259.6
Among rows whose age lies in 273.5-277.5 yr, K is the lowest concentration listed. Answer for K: 285.9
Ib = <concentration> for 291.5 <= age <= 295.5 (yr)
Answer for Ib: 235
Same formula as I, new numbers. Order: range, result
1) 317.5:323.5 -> 242.5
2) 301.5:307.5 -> 257.9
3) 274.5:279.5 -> 291.8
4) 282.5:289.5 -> 271.1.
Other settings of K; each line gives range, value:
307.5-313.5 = 253.5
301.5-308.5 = 225.3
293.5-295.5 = 230.5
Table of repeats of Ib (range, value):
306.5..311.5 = 260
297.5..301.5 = 236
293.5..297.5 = 233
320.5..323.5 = 240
